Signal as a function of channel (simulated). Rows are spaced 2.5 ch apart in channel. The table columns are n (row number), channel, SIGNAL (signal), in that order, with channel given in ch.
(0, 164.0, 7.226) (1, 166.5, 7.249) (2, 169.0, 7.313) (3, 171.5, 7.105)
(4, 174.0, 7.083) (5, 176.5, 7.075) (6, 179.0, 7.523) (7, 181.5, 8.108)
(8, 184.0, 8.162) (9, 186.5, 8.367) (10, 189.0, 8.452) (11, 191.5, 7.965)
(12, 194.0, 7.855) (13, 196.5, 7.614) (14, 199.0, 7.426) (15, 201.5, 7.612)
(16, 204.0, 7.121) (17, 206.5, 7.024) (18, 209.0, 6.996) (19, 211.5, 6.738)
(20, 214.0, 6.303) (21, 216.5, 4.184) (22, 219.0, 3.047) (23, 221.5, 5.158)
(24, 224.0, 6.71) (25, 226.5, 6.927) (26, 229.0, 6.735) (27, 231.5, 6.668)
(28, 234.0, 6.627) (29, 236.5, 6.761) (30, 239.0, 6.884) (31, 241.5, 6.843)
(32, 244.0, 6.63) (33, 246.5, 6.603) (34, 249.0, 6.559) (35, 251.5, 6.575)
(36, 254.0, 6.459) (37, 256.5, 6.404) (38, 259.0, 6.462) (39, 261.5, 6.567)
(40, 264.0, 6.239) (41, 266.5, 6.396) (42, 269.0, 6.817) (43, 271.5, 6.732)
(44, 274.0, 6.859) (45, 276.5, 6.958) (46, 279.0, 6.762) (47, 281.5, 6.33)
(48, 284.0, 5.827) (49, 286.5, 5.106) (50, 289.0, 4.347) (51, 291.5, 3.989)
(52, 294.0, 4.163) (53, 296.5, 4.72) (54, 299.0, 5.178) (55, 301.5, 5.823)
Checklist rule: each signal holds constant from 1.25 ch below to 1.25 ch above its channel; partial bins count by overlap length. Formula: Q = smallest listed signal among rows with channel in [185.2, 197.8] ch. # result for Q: 7.614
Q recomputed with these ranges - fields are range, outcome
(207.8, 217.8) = 4.184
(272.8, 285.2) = 5.827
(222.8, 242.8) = 6.627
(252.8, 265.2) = 6.239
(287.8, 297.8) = 3.989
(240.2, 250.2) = 6.559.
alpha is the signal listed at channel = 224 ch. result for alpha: 6.71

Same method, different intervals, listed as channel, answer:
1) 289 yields 4.347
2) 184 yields 8.162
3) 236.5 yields 6.761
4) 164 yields 7.226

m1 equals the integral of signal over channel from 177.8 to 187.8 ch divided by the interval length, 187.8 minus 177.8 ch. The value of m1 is 8.04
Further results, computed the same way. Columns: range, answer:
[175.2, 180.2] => 7.29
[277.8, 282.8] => 6.54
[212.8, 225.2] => 5.07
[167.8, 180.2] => 7.22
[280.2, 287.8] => 5.75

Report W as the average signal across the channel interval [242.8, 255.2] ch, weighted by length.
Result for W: 6.57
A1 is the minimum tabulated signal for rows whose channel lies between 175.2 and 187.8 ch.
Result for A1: 7.075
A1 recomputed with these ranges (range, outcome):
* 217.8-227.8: 3.047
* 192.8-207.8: 7.024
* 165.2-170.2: 7.249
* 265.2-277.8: 6.396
